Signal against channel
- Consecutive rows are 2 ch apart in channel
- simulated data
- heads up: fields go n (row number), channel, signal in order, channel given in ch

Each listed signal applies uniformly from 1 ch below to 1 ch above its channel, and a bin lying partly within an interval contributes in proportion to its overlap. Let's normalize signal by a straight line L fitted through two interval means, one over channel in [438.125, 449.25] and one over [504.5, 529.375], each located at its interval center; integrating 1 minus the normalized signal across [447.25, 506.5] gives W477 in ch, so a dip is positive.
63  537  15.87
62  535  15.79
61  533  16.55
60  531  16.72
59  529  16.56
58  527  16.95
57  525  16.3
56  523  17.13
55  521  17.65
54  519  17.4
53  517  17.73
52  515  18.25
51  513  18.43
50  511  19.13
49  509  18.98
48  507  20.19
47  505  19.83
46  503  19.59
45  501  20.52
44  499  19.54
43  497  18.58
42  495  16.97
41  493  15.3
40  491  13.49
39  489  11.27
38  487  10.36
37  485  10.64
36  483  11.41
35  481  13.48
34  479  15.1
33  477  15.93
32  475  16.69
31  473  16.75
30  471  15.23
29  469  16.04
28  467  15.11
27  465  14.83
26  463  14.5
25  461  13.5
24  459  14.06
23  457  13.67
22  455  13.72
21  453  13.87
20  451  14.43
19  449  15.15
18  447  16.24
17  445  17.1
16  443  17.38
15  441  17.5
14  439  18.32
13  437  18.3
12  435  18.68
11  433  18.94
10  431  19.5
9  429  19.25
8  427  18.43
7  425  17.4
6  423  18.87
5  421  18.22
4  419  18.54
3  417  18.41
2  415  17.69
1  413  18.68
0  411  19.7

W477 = 7.8 ch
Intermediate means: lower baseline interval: 17.1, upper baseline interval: 18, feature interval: 15.2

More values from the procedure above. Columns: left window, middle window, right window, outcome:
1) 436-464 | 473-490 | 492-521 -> 3.8 ch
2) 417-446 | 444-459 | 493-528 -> 2.9 ch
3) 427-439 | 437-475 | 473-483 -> 3.1 ch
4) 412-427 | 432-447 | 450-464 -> -1.8 ch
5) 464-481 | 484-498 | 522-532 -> 1.9 ch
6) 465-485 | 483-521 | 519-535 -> -2.3 ch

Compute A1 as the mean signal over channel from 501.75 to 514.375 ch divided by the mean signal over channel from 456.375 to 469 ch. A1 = 1.34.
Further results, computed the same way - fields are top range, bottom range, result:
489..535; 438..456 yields 1.10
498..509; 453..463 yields 1.44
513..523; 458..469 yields 1.22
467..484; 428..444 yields 0.82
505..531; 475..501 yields 1.22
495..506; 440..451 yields 1.18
